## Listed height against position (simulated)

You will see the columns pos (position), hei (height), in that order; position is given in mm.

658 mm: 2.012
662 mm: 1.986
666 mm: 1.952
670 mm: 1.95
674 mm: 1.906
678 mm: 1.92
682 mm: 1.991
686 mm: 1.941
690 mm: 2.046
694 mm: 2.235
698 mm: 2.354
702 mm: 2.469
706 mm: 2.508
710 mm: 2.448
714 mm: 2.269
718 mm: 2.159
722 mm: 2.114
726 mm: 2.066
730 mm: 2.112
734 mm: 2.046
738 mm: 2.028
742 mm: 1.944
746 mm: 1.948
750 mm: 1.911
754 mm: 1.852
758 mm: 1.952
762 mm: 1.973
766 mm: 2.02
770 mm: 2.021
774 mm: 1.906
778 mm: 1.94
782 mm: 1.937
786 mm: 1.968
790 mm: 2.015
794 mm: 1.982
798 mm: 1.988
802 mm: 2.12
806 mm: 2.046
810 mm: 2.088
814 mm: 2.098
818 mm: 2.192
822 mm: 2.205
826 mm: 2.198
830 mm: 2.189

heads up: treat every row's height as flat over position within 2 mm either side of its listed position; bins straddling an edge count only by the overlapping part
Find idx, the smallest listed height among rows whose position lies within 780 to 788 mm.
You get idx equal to 1.937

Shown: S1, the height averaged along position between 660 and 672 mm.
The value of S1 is 1.96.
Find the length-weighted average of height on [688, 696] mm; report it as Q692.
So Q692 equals 2.14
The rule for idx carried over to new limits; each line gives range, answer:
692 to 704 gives 2.235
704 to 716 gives 2.269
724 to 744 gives 1.944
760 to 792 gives 1.906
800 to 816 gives 2.046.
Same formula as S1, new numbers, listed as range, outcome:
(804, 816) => 2.08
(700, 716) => 2.42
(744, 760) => 1.92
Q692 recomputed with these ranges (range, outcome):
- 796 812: 2.06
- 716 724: 2.14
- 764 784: 1.96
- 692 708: 2.39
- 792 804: 2.03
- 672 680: 1.91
